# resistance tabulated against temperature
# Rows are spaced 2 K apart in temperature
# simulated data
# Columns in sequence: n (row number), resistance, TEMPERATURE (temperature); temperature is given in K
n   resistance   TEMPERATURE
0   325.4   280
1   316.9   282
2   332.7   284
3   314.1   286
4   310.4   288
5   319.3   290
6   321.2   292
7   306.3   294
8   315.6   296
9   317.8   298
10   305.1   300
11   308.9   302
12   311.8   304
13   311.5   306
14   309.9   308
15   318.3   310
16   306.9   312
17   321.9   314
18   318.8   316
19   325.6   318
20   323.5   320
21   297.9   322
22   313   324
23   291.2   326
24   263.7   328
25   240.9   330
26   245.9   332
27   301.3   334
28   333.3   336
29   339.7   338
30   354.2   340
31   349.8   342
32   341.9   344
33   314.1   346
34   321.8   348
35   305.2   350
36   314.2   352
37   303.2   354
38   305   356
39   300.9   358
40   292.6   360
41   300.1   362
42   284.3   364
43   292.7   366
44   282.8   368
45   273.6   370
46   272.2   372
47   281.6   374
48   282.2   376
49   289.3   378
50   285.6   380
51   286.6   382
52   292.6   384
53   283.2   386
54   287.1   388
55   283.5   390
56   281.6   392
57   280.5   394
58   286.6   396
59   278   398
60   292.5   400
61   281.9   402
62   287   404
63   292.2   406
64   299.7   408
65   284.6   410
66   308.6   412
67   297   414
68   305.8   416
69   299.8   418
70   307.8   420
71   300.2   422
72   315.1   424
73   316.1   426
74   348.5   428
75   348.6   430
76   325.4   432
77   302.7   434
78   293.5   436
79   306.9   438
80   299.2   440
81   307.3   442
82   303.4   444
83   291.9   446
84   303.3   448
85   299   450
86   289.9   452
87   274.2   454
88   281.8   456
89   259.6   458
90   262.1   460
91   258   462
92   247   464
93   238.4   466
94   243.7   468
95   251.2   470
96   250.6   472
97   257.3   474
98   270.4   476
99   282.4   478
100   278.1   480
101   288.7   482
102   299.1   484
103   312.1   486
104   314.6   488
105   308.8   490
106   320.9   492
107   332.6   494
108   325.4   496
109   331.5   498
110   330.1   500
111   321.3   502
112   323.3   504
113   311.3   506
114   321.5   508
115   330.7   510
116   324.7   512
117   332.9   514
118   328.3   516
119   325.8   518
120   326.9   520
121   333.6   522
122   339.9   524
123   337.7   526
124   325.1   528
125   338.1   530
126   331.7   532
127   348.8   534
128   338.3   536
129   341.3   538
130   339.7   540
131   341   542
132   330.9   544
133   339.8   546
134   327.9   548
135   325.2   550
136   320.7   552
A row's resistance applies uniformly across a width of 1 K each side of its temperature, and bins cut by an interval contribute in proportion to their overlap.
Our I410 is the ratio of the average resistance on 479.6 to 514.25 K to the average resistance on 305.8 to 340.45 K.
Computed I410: 1.0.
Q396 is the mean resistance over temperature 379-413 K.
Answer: 288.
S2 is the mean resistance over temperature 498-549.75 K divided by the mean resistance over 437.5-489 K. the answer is 1.2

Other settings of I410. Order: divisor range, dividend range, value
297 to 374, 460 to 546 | 1.02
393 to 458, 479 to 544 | 1.09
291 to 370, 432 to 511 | 0.95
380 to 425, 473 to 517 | 1.06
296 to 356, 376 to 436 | 0.96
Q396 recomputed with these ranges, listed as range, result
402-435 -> 308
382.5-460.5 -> 297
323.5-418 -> 295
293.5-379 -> 304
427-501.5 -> 293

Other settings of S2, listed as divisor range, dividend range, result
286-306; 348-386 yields 0.93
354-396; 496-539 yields 1.15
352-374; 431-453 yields 1.04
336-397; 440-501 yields 0.96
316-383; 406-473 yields 0.97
